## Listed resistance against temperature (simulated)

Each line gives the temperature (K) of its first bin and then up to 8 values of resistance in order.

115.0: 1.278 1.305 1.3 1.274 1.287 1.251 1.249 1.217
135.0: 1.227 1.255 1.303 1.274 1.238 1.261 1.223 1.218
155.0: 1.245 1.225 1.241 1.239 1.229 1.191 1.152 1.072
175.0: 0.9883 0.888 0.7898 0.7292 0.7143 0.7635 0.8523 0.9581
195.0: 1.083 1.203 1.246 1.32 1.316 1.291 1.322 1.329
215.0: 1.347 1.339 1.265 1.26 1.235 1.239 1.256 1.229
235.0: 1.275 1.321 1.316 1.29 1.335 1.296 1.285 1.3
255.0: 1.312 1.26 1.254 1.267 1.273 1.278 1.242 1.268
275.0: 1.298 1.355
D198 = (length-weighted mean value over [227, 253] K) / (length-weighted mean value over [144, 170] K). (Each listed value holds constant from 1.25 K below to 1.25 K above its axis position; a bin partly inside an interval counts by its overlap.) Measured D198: 1.05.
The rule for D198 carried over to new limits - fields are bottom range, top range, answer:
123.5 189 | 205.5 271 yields 1.13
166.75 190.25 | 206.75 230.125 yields 1.42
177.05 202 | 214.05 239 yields 1.36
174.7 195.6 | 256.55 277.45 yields 1.50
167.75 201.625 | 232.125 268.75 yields 1.33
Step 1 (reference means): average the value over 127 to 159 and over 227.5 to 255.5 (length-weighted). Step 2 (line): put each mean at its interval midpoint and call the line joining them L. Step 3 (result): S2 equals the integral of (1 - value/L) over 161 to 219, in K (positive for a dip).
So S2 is 7.4 K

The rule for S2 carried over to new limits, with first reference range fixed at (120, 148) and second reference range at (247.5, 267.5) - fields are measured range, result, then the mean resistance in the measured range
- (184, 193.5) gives 3.3 K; 0.821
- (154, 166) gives 0.3 K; 1.24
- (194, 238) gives 0.1 K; 1.27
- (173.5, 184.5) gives 3.7 K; 0.845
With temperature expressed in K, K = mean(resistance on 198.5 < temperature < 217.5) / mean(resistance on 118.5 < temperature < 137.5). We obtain 1.0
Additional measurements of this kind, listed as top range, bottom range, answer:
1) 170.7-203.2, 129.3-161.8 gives 0.78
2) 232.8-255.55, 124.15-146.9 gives 1.04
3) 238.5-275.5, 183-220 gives 1.12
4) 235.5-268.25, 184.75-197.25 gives 1.41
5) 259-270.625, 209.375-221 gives 0.96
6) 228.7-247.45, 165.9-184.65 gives 1.34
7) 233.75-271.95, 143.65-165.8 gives 1.04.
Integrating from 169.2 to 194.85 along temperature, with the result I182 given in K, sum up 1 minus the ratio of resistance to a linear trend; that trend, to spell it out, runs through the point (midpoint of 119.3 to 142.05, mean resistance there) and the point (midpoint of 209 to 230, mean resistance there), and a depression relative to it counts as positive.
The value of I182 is 7.7 K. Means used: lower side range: 1.26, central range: 0.894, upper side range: 1.29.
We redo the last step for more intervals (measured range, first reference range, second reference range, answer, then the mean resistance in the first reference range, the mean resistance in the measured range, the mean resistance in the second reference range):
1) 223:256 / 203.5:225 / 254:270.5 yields 0.1 K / 1.3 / 1.28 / 1.27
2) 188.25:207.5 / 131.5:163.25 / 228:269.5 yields 1.9 K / 1.24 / 1.14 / 1.28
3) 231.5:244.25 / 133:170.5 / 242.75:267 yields -0.1 K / 1.24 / 1.29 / 1.29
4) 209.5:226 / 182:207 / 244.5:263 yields -2.4 K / 1.04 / 1.3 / 1.29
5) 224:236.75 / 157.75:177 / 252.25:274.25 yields -0.2 K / 1.15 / 1.25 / 1.27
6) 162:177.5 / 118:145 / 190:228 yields 1.6 K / 1.26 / 1.12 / 1.24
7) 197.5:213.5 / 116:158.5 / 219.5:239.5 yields -0.4 K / 1.26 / 1.3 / 1.26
